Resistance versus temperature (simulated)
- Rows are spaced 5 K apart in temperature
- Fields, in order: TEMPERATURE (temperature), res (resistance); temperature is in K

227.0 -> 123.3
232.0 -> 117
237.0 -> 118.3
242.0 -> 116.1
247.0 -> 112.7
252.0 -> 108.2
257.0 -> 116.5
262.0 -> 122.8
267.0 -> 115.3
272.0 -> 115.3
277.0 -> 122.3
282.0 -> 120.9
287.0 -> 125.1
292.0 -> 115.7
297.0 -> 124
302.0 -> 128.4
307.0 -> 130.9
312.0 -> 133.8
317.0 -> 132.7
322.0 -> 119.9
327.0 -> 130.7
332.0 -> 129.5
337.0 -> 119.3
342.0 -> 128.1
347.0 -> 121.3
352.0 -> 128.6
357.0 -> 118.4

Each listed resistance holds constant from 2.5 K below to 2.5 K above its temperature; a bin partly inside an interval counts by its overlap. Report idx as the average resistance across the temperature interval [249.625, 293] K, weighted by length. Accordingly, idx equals 118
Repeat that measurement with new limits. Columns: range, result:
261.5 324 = 124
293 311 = 127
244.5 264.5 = 115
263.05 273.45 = 116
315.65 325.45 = 126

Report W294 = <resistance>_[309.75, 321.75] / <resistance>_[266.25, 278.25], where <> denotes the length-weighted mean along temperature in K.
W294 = 1.11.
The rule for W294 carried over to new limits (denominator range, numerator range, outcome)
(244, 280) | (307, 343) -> 1.10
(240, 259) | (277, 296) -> 1.07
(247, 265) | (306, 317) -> 1.15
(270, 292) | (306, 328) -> 1.07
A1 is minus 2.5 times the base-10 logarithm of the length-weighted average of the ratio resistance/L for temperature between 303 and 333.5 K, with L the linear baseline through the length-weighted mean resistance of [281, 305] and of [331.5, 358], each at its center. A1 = -0.051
